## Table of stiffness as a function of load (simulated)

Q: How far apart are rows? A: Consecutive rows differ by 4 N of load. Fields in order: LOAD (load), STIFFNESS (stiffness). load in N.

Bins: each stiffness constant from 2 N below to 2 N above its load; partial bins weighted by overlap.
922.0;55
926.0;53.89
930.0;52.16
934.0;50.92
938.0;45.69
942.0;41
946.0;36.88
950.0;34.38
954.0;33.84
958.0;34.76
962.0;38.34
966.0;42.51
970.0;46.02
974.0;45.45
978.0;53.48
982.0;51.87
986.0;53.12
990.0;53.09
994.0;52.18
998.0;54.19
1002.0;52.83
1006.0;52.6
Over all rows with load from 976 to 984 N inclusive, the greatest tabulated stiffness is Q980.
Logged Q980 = 53.48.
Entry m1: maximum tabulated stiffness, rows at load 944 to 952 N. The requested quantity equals 36.88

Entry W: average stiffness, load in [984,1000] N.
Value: 53.1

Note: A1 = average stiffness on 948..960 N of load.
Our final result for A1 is 34.3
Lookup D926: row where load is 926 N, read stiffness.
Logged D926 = 53.89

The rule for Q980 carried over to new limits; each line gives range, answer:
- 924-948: 53.89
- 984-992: 53.12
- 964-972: 46.02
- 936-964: 45.69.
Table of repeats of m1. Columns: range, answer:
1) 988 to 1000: 54.19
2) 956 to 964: 38.34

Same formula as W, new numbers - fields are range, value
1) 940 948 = 38.9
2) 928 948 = 45.3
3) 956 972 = 40.4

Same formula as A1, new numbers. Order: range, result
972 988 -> 51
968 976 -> 45.7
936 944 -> 43.3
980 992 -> 52.7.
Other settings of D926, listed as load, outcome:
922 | 55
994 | 52.18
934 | 50.92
